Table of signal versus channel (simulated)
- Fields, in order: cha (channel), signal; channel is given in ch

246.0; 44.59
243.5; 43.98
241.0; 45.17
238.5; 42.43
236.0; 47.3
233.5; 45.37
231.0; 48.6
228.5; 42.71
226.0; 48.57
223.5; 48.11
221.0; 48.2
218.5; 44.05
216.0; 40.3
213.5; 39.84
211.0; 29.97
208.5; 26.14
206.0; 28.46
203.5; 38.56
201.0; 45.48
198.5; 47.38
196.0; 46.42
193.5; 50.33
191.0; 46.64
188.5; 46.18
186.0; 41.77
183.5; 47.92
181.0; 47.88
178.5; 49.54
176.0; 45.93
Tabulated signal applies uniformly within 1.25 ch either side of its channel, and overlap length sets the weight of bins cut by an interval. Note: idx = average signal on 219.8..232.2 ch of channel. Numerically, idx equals 47.2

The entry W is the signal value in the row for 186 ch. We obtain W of 41.77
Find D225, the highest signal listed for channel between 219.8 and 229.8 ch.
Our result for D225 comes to 48.57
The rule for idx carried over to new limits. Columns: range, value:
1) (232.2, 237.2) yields 46.3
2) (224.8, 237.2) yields 46.5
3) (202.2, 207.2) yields 33.7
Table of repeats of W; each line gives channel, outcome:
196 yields 46.42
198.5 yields 47.38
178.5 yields 49.54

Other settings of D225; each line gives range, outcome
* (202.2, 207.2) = 38.56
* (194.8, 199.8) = 47.38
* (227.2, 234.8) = 48.6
